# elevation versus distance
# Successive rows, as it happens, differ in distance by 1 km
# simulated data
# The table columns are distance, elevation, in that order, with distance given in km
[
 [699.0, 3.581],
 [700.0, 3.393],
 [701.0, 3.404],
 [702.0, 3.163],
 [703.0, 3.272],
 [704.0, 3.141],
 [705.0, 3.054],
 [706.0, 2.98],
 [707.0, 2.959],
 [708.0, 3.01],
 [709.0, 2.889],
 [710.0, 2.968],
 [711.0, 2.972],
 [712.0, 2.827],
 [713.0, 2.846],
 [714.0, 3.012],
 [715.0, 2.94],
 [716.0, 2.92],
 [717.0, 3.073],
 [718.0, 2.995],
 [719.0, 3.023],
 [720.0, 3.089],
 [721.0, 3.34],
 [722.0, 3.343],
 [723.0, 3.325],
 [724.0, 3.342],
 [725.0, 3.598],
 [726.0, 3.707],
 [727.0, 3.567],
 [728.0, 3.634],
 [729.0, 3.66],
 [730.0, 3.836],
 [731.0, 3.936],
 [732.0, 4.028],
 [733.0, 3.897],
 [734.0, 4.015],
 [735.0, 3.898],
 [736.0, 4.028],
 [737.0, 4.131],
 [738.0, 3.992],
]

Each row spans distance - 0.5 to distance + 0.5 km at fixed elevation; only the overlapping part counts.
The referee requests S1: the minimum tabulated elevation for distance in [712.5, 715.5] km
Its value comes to 2.846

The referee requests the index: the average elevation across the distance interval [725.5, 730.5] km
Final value 3.68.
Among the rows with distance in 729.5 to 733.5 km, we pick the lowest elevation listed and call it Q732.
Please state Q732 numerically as 3.836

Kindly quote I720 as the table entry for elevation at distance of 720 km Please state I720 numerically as 3.089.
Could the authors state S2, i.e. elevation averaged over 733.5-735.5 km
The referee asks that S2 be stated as 3.96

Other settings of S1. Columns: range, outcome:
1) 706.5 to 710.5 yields 2.889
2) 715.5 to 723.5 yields 2.92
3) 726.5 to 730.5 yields 3.567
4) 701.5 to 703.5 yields 3.163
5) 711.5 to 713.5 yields 2.827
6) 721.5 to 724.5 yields 3.325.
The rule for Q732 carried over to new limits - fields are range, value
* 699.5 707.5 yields 2.959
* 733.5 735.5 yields 3.898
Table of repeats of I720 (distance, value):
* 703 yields 3.272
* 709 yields 2.889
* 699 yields 3.581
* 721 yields 3.34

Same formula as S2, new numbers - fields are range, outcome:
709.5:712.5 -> 2.92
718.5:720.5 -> 3.06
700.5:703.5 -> 3.28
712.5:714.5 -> 2.93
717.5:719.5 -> 3.01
